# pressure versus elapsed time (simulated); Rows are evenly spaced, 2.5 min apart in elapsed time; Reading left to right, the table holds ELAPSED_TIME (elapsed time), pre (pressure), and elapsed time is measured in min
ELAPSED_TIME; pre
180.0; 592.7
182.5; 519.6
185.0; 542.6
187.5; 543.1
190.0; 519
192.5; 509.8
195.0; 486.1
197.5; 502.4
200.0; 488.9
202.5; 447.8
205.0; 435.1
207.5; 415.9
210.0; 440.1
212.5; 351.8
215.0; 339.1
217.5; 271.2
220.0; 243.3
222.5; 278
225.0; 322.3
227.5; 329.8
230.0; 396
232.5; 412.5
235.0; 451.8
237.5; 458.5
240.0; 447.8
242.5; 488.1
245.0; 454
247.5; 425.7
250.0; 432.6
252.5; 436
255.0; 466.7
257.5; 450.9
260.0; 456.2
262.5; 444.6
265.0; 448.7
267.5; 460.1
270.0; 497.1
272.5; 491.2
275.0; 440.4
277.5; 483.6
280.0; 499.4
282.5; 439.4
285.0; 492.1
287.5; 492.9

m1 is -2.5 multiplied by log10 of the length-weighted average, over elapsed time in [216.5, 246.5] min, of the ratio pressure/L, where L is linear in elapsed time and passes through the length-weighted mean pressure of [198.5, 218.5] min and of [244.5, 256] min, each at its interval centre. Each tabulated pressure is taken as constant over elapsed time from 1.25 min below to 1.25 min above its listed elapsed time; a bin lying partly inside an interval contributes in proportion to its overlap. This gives 0.120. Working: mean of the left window 402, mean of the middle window 381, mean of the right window 442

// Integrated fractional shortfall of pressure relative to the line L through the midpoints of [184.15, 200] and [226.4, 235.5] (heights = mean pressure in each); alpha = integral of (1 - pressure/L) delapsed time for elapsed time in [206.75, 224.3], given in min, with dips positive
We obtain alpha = 4.4 min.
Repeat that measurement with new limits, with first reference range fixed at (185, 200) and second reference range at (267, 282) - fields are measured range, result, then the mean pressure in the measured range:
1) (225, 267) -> 4.7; 434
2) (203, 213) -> 1.7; 418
